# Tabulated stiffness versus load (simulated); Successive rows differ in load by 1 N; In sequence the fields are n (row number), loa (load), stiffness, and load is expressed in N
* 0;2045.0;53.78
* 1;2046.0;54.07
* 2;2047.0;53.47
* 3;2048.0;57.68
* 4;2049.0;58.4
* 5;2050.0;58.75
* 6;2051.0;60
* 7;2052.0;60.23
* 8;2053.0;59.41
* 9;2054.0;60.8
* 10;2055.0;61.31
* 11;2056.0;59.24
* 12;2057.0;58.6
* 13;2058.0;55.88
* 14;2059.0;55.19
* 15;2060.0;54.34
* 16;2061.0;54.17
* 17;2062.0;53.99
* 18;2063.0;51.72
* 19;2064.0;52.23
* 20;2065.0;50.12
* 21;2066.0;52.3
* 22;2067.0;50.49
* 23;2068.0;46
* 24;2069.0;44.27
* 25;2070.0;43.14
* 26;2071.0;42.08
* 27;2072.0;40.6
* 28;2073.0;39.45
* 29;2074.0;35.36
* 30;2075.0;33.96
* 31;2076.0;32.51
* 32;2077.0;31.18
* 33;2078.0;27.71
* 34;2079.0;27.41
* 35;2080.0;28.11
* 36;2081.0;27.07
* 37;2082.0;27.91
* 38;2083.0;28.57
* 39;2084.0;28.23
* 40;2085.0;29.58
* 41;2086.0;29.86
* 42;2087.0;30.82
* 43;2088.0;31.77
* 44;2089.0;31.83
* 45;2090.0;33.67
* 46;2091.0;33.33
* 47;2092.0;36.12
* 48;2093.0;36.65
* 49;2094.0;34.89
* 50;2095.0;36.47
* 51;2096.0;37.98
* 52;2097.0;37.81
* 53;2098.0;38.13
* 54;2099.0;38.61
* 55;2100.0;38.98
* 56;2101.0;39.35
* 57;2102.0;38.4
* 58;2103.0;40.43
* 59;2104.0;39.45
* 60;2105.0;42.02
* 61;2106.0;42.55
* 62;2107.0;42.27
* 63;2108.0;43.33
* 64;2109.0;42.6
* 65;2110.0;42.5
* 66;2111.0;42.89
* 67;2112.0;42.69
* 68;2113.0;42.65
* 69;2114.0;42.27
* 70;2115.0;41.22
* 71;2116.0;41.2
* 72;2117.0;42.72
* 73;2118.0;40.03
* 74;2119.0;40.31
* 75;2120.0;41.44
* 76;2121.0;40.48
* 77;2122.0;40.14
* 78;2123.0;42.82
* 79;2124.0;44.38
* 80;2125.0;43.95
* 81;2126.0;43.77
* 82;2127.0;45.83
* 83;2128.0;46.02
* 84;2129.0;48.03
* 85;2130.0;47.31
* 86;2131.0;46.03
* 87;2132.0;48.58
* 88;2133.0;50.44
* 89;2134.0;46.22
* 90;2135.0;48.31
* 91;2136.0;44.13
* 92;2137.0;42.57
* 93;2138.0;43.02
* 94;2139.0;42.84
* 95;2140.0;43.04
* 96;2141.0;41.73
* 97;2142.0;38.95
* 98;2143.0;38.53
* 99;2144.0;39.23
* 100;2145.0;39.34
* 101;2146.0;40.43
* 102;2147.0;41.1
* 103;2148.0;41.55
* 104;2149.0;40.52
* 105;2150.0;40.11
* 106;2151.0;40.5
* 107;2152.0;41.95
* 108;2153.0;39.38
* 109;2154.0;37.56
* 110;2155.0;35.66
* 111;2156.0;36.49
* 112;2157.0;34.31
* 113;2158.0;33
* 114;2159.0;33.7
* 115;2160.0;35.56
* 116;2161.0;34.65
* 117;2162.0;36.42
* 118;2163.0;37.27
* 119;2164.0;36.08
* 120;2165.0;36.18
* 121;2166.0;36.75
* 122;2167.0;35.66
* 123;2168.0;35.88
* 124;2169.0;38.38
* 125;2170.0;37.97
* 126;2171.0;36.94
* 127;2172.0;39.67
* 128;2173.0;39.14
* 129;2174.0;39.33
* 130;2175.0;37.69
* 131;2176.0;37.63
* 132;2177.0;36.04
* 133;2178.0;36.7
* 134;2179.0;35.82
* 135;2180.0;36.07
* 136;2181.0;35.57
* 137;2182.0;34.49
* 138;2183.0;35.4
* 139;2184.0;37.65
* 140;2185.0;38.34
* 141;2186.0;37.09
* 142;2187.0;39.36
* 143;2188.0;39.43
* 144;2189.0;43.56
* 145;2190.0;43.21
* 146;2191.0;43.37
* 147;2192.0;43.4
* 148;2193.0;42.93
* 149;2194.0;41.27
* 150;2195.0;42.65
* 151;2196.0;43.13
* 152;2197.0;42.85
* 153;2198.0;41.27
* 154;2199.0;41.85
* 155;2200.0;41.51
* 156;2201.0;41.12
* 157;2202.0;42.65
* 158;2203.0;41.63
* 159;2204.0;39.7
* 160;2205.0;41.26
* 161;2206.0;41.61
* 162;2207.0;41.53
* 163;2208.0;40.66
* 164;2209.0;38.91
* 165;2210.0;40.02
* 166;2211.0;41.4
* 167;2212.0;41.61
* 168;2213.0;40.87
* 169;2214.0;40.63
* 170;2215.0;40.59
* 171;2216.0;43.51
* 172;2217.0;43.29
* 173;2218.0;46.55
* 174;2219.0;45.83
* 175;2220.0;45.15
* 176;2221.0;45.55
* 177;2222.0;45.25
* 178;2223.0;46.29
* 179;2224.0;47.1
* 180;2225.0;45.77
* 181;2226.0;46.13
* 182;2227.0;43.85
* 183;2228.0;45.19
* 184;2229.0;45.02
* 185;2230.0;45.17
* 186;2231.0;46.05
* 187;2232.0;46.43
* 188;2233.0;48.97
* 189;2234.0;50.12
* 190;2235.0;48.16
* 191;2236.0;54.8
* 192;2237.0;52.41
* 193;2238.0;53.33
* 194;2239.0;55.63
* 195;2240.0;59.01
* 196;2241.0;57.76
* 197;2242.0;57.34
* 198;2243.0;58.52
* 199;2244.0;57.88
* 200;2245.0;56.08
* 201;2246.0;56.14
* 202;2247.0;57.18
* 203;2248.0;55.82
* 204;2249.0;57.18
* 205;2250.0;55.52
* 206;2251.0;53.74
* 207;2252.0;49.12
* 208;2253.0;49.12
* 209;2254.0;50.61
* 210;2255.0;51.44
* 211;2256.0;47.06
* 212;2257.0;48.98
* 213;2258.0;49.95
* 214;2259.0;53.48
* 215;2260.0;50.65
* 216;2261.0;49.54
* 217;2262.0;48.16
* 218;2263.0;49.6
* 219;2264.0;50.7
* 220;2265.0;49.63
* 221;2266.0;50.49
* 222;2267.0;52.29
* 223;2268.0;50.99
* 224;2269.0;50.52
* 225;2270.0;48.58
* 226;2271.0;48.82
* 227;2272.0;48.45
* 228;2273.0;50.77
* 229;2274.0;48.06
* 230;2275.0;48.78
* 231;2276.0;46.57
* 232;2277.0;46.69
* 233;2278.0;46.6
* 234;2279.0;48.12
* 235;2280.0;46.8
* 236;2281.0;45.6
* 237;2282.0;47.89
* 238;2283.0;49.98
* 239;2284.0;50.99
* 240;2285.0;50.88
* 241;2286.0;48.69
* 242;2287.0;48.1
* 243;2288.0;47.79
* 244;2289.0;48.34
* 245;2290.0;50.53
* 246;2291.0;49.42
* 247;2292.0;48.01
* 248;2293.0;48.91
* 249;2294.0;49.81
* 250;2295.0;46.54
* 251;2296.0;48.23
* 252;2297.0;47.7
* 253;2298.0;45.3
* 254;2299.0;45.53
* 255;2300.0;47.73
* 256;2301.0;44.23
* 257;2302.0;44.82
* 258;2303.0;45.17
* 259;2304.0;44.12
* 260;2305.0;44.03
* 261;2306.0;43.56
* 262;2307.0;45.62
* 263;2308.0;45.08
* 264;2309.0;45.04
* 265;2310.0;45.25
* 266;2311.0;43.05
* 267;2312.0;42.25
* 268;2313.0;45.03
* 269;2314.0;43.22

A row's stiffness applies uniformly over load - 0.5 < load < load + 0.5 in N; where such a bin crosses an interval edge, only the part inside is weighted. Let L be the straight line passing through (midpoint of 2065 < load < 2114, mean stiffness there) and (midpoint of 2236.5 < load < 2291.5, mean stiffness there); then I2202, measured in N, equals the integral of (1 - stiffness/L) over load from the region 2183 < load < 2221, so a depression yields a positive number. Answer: 3.8 N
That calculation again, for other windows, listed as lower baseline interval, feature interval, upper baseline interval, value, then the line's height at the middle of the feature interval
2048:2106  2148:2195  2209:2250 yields 8.5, 46.4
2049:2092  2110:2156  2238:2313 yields 2.8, 45.2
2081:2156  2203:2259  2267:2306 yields -3.6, 45.2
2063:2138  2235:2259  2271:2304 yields -4.1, 46.1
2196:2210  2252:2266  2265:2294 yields -0.9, 46.8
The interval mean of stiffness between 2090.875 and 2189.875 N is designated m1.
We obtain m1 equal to 39.9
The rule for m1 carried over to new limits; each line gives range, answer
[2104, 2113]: 42.4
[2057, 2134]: 40.8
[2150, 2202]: 38.4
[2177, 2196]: 39.3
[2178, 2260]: 45.8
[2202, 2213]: 40.9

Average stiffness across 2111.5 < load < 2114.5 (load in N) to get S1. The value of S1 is 42.5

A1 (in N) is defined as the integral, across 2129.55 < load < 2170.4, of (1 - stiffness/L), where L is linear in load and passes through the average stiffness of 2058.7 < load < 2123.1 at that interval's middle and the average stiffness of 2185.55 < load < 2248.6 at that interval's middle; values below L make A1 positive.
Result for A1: 2.4 N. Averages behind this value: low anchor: 39.4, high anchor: 45.9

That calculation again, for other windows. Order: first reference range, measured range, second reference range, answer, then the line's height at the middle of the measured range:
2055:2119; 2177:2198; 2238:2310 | 2.73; 45.5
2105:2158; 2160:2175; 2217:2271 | 2.58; 44.8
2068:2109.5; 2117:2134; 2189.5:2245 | -2.49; 38.7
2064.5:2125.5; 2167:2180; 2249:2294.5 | 1.74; 43.3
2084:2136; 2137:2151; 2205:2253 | 0.61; 42.7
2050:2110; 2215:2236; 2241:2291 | 1.20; 48.8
